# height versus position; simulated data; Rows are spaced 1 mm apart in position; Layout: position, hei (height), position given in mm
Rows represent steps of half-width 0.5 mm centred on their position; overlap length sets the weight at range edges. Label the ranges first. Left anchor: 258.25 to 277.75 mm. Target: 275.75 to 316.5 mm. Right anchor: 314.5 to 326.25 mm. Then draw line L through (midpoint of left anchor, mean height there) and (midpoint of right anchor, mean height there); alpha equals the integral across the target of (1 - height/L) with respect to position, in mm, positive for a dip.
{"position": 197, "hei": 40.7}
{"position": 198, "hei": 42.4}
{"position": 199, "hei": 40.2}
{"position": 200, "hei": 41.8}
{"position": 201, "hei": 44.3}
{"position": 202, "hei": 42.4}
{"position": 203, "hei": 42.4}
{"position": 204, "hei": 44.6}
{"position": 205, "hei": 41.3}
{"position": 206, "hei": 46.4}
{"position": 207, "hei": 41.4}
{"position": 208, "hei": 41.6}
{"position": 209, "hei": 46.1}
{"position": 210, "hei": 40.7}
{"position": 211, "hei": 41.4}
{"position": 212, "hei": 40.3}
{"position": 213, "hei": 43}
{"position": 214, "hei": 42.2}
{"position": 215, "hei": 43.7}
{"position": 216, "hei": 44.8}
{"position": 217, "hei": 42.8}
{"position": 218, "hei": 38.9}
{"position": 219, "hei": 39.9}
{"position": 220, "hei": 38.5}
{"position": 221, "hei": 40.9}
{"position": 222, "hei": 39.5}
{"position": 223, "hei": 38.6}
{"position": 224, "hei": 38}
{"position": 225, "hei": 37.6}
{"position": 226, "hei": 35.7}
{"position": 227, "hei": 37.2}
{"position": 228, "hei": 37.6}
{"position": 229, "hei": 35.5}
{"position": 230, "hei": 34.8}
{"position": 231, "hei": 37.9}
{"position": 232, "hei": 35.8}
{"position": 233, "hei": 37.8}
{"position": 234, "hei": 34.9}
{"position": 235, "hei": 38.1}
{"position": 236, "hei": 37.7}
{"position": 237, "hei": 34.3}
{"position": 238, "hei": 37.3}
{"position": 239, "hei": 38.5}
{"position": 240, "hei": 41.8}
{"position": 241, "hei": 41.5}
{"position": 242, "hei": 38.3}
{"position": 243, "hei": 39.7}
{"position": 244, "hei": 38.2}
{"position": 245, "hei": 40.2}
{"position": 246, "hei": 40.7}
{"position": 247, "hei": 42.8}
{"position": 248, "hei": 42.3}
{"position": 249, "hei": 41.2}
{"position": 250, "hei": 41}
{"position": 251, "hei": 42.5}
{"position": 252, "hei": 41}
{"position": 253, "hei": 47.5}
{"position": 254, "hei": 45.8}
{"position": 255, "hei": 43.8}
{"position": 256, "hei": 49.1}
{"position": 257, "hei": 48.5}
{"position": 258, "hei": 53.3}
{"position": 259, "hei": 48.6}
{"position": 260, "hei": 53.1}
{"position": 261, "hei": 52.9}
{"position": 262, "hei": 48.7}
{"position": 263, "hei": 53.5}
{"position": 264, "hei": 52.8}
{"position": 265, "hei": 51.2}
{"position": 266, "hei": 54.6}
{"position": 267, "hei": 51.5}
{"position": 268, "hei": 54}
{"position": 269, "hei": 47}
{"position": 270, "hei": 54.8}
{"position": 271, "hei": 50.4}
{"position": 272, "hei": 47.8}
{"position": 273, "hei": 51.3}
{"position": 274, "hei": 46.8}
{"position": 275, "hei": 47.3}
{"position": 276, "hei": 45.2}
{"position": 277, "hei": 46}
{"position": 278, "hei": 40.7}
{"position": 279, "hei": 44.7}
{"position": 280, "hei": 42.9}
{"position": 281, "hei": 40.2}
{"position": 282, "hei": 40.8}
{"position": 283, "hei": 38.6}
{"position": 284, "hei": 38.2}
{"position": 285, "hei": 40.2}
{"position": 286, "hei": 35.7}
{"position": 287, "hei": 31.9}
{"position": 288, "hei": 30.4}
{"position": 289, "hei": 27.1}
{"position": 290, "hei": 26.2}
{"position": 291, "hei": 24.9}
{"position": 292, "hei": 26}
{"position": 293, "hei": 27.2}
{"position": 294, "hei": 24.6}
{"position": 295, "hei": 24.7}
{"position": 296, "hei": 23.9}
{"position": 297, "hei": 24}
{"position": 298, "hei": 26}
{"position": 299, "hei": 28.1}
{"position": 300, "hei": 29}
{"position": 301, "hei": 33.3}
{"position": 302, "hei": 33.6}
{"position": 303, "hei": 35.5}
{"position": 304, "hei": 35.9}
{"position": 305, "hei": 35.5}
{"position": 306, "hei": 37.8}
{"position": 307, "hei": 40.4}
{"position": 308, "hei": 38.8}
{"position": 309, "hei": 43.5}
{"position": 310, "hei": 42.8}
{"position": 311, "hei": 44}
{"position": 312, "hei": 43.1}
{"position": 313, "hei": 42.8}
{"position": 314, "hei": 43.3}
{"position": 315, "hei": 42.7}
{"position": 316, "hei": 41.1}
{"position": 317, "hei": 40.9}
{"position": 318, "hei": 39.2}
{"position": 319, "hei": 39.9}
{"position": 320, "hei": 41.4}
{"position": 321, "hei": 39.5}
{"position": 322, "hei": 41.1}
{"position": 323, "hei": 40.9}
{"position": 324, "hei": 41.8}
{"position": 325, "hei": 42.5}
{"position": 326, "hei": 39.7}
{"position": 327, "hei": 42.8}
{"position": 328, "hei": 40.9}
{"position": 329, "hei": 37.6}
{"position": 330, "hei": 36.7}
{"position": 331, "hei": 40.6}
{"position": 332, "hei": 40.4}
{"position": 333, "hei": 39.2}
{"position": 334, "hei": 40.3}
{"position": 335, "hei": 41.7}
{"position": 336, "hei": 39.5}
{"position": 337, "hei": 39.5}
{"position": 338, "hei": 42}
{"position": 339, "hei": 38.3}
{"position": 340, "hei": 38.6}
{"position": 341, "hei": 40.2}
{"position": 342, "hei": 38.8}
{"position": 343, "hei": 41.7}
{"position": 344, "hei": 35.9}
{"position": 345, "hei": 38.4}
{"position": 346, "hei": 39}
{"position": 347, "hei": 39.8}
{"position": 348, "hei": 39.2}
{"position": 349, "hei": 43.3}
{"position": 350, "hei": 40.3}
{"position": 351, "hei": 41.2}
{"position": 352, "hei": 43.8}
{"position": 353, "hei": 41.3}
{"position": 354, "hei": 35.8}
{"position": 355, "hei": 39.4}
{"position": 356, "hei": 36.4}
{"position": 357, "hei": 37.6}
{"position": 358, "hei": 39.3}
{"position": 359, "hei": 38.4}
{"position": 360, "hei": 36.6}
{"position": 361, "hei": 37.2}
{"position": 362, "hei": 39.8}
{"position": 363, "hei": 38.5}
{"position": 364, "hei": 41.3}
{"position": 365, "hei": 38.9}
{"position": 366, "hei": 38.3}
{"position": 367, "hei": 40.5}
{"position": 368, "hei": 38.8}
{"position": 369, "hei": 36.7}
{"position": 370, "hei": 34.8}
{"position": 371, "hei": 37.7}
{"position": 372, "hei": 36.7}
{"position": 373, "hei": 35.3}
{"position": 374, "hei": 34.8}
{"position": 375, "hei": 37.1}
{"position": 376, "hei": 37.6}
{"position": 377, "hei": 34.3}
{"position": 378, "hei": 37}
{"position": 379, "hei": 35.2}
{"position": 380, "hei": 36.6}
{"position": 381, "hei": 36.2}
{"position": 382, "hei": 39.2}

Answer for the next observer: 8.6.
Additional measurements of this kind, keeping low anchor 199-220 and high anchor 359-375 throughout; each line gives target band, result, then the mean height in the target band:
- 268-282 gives -2.14 mm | 46.6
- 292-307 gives 3.60 mm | 30.2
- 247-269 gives -3.95 mm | 48.3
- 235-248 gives 0.65 mm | 39.3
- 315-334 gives -0.70 mm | 40.4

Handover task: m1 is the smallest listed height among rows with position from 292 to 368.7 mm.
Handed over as 23.9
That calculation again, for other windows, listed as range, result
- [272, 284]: 38.2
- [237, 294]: 24.6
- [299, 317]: 28.1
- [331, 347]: 35.9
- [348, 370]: 34.8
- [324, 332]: 36.7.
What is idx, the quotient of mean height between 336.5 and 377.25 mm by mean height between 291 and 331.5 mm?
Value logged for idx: 1.05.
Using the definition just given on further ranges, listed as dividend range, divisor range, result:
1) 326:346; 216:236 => 1.04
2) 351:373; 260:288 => 0.83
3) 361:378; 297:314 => 1.02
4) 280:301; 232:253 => 0.78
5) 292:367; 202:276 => 0.88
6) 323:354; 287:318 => 1.18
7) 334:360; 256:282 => 0.81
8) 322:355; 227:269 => 0.92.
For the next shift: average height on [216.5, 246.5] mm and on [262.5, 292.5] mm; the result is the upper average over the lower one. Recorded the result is 1.12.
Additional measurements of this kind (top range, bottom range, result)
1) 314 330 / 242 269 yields 0.87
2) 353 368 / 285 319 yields 1.13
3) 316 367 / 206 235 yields 1.00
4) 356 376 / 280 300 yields 1.23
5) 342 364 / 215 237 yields 1.03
